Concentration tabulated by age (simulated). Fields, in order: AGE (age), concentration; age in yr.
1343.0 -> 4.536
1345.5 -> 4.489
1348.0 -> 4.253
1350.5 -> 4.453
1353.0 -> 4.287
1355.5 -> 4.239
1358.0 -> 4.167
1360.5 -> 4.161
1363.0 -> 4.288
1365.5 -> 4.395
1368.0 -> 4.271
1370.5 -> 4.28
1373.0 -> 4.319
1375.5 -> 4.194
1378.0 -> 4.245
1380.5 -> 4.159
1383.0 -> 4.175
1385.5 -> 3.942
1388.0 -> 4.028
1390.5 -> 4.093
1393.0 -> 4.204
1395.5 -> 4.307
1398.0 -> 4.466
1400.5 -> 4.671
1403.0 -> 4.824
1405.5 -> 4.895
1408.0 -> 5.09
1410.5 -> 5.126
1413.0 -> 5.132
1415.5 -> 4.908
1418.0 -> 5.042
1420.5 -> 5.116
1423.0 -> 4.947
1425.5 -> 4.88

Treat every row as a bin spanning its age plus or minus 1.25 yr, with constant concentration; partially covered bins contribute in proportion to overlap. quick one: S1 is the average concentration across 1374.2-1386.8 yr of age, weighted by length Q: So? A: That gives 4.14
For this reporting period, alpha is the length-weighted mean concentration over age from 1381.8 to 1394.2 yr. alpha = 4.09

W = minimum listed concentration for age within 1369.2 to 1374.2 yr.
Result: 4.28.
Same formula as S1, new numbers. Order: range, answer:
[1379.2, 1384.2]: 4.17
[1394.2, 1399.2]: 4.38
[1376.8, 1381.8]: 4.2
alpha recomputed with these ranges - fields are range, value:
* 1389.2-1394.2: 4.15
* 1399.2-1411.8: 4.92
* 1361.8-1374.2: 4.31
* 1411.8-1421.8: 5.05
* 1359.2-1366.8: 4.28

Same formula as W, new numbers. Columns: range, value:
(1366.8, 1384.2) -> 4.159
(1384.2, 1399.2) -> 3.942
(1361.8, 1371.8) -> 4.271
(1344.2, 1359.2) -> 4.167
